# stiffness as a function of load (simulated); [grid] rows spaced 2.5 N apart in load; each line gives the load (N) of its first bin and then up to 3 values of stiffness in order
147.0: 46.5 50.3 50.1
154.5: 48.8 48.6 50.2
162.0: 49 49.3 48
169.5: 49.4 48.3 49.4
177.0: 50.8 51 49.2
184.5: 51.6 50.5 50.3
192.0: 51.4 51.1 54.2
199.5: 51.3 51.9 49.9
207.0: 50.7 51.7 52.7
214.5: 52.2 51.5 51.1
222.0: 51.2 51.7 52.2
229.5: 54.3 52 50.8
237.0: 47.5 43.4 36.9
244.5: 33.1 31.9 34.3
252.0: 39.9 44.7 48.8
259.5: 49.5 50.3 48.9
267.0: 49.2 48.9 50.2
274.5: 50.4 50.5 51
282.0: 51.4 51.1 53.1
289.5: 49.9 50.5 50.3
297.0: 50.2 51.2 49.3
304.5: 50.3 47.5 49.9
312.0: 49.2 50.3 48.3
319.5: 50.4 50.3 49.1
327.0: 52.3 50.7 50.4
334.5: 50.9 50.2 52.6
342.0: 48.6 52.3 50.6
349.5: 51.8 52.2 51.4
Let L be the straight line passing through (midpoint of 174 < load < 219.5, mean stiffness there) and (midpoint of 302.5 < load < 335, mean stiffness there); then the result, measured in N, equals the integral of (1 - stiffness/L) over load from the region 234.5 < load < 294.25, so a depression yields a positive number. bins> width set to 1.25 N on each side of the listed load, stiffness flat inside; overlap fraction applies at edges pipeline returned 4.74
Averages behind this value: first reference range 51.2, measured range 46.5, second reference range 49.9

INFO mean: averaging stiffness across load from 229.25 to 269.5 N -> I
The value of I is 44.6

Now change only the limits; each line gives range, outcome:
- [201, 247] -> 48.7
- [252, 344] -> 49.9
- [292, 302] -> 50.4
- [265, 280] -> 49.9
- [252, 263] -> 47.3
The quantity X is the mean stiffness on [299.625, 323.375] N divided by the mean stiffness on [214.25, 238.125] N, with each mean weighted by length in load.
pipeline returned 0.96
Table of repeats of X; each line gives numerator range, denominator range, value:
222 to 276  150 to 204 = 0.92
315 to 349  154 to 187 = 1.02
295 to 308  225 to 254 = 1.14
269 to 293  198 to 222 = 0.99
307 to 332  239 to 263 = 1.21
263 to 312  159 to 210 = 1.00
